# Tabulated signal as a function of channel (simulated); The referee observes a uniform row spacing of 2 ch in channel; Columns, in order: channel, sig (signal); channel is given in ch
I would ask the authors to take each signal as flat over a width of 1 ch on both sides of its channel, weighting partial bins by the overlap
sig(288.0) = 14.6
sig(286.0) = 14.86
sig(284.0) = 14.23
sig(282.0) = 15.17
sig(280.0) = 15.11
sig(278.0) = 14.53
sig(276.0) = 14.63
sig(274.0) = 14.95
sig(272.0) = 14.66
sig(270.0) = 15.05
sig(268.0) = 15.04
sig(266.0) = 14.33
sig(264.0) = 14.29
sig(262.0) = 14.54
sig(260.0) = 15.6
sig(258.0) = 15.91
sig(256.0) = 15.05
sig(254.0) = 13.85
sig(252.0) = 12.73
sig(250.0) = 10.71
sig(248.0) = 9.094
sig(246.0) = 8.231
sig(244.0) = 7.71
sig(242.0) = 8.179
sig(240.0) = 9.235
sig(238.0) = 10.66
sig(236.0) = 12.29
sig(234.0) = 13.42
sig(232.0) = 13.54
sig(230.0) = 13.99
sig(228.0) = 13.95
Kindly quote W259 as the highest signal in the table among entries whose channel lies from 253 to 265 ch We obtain 15.91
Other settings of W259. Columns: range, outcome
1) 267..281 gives 15.11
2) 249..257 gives 15.05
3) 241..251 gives 10.71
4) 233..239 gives 13.42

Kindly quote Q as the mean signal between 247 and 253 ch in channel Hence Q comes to 10.8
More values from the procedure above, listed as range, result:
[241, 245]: 7.94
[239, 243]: 8.71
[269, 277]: 14.8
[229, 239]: 12.8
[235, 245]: 9.61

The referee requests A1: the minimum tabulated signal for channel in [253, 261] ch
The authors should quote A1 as 13.85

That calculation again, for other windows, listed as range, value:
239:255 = 7.71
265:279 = 14.33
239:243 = 8.179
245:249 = 8.231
